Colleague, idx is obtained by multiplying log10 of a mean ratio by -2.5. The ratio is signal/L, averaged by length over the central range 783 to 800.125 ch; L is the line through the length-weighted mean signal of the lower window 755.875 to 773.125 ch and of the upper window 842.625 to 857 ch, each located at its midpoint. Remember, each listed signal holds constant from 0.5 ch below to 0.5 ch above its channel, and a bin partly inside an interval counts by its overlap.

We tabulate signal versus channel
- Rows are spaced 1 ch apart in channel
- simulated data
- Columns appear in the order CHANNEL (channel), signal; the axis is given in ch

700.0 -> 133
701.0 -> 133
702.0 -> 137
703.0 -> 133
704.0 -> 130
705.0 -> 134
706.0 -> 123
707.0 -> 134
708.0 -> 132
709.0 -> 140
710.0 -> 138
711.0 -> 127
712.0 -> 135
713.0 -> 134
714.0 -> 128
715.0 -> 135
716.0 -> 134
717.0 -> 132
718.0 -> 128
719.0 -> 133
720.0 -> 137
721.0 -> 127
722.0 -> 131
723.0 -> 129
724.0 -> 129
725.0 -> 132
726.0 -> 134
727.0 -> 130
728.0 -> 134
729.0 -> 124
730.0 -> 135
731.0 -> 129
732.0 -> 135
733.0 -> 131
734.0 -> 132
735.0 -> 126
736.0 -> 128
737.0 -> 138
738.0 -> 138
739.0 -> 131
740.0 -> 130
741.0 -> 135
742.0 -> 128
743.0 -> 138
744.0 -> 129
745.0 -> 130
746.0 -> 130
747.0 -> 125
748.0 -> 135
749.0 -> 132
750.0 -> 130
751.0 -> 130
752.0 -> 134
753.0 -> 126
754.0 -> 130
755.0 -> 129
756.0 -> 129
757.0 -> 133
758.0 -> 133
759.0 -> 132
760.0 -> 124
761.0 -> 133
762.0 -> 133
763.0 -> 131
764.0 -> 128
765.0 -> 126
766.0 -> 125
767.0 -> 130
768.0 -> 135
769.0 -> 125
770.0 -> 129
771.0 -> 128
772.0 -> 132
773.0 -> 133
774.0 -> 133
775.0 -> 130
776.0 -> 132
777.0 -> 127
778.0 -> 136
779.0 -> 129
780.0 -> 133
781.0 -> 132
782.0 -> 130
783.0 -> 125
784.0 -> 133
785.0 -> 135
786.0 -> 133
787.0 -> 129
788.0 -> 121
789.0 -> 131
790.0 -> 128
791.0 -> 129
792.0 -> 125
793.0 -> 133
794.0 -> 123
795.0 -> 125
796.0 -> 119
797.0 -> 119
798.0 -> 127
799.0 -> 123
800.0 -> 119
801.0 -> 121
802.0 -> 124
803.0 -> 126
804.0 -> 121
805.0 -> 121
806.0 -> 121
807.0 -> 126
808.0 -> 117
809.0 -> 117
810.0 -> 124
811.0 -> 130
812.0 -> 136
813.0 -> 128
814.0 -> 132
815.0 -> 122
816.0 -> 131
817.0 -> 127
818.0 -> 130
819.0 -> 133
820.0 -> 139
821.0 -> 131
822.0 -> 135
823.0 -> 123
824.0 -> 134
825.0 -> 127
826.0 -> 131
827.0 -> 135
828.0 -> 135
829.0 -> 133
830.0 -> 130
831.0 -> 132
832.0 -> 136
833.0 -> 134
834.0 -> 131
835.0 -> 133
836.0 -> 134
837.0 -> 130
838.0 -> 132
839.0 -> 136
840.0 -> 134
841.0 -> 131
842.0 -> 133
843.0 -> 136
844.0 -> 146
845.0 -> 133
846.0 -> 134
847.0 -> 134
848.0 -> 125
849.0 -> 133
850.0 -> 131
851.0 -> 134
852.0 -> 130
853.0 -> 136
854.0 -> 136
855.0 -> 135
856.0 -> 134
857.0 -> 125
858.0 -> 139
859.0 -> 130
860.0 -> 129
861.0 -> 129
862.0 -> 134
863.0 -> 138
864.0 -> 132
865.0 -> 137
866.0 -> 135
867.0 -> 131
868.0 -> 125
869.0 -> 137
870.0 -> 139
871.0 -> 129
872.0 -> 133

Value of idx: 0.04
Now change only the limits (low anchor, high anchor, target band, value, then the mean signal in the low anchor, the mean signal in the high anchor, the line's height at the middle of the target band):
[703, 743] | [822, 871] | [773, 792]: 0.018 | 132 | 133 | 132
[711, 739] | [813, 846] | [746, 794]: 0.016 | 132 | 132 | 132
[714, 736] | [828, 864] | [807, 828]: 0.029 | 131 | 133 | 133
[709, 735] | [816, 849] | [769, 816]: 0.044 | 132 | 133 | 132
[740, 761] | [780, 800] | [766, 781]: -0.017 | 131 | 127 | 129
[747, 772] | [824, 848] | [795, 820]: 0.059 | 130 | 133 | 132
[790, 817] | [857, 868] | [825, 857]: -0.029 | 125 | 133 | 130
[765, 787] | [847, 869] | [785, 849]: 0.020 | 131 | 132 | 132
